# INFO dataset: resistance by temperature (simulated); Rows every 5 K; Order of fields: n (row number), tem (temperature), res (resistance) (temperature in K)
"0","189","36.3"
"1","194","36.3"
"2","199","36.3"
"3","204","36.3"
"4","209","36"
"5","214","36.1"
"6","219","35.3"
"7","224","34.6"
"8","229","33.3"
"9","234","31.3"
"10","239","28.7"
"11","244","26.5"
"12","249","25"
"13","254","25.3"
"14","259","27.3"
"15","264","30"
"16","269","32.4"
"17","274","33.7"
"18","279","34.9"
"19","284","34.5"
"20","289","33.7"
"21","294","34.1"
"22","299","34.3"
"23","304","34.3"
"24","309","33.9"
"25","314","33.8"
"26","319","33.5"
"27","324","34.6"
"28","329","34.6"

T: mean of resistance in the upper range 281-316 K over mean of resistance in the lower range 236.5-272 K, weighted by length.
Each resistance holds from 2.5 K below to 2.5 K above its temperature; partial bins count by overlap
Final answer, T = 1.2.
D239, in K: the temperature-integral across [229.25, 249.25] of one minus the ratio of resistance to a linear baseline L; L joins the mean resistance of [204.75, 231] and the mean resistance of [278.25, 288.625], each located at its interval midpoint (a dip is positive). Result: 3.5 K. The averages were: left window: 35.2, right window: 34.5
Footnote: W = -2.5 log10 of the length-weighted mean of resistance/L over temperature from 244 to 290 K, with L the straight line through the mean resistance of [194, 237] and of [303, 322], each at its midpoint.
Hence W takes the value 0.13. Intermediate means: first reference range 34.9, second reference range 33.9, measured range 30.4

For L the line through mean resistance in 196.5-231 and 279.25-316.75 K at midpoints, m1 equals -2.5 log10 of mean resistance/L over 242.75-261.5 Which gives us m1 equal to 0.318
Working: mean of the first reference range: 35.4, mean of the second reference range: 34.1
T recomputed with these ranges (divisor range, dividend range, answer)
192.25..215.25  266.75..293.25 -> 0.94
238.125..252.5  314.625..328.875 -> 1.29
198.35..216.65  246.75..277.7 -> 0.81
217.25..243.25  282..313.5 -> 1.06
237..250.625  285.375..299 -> 1.27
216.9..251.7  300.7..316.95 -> 1.11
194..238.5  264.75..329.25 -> 0.98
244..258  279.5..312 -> 1.33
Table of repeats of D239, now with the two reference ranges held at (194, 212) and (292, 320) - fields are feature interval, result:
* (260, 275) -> 1.48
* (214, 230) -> 0.46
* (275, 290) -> 0.06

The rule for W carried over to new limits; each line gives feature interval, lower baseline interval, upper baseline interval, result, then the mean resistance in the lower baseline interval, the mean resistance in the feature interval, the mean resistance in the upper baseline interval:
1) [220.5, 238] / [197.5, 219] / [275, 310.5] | 0.09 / 36.1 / 32.8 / 34.2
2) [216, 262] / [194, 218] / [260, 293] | 0.17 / 36.1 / 29.8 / 33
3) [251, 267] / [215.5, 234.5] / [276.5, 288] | 0.24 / 34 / 27.6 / 34.6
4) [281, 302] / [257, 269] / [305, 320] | -0.07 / 29.5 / 34.2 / 33.8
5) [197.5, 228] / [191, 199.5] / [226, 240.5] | -0.05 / 36.3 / 35.6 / 31.4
